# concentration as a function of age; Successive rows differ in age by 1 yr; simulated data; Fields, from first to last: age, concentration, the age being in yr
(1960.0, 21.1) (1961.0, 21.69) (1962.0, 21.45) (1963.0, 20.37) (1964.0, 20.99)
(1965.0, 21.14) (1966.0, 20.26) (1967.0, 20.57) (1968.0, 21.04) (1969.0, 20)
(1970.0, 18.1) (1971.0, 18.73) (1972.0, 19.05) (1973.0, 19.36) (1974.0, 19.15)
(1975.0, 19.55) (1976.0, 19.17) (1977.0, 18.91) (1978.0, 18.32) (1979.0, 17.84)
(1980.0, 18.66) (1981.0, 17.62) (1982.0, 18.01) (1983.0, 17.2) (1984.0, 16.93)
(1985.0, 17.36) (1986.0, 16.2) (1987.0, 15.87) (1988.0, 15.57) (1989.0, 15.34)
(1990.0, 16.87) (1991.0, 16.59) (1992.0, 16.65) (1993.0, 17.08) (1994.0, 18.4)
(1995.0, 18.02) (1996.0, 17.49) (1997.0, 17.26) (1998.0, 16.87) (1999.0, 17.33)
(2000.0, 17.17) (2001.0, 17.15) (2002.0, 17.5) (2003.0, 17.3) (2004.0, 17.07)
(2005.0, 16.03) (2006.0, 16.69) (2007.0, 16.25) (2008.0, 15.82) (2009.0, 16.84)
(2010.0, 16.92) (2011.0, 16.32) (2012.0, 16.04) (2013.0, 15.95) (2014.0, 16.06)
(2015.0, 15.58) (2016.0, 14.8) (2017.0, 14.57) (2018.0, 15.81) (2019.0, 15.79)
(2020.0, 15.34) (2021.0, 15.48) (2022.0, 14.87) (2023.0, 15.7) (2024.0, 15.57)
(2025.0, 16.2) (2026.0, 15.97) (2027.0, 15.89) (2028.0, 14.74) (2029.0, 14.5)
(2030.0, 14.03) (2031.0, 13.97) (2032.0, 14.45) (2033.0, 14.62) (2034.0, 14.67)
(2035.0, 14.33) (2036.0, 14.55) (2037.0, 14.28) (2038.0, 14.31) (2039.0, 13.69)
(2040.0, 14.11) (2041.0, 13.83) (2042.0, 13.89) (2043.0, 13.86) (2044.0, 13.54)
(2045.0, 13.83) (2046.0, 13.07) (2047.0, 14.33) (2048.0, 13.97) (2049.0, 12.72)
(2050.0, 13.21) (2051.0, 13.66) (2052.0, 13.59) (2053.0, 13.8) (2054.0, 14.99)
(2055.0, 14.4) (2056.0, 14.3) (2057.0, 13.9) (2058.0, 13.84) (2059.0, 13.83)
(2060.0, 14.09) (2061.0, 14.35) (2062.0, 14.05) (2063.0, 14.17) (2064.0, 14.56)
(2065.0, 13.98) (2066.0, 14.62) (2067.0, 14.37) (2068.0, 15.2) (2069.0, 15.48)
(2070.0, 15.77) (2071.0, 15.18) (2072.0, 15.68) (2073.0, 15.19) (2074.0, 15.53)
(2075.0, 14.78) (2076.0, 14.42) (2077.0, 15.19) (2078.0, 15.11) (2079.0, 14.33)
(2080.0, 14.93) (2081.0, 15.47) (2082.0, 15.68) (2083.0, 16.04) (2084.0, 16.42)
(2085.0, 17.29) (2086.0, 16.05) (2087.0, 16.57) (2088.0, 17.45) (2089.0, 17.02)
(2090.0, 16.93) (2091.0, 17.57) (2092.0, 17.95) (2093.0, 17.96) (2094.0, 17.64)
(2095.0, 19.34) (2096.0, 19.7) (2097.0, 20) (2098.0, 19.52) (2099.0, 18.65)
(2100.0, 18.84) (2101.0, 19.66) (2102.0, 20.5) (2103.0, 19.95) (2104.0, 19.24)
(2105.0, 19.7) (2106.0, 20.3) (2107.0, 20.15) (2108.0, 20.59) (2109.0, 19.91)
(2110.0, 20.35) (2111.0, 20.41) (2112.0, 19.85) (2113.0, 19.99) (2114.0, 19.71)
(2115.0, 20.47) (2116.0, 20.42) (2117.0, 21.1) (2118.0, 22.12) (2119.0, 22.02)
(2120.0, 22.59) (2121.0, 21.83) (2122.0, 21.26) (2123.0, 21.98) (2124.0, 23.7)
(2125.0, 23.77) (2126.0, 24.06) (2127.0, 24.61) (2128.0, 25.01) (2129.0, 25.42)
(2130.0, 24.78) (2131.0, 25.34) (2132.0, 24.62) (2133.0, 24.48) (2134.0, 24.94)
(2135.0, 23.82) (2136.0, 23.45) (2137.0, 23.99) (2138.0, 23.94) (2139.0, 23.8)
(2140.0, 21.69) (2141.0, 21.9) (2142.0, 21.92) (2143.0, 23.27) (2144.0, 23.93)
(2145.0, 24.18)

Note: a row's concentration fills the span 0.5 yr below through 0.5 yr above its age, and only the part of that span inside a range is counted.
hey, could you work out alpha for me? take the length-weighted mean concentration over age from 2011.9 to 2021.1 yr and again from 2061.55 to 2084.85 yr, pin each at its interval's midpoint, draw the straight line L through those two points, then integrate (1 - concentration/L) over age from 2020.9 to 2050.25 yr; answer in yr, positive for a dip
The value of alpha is 1.9 yr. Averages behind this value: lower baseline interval 15.5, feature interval 14.4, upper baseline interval 15.1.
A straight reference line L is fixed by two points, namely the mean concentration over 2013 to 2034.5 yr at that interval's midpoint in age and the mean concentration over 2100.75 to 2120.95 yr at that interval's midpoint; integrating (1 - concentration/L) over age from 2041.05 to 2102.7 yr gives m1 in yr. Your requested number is 8.72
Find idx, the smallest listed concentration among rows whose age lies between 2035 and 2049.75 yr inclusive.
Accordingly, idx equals 12.72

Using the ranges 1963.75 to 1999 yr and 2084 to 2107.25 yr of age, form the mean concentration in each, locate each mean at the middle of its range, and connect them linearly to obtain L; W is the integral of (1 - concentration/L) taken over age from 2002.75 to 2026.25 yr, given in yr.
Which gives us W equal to 3.0 yr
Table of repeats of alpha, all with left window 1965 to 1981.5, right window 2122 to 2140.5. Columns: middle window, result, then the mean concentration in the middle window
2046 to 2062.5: 5.9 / 13.9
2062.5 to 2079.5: 5.6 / 14.9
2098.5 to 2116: 2.5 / 19.9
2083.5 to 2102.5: 3.9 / 18.2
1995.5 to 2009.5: 2.2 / 16.9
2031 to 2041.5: 3.4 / 14.3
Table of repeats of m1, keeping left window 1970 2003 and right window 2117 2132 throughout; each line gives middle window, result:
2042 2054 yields 3.9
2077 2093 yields 4.0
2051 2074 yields 7.0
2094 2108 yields 1.8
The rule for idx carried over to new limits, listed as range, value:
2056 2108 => 13.83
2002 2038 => 13.97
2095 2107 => 18.65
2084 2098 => 16.05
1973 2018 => 14.57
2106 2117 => 19.71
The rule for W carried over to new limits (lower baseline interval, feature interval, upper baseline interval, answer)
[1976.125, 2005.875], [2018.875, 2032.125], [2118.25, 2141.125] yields 2.55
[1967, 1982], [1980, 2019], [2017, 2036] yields 0.98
